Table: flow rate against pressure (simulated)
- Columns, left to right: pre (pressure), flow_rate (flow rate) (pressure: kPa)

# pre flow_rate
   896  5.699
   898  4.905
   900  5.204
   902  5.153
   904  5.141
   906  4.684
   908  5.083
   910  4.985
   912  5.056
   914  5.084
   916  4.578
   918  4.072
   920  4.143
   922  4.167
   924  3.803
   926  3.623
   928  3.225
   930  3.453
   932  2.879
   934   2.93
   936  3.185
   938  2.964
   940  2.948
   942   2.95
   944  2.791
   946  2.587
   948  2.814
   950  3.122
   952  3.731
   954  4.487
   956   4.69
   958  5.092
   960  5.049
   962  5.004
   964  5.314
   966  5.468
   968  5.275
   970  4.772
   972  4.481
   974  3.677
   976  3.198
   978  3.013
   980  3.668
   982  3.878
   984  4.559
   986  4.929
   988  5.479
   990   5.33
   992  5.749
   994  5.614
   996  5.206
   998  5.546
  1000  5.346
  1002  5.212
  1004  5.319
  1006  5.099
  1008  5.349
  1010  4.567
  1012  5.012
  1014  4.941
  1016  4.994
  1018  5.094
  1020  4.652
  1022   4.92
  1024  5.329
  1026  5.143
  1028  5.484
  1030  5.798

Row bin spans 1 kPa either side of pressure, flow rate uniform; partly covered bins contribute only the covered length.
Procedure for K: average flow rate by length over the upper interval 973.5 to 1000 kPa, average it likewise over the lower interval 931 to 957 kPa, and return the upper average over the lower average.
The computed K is 1.44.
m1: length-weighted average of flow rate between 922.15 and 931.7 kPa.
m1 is 3.54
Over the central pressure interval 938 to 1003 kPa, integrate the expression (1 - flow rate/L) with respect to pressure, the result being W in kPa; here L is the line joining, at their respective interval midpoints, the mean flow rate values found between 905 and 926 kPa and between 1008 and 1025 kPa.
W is 5.3 kPa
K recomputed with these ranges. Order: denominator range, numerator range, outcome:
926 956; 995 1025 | 1.59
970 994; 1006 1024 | 1.12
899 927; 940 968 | 0.88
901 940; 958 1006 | 1.18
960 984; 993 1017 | 1.18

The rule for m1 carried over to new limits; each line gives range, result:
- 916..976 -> 3.89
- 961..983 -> 4.34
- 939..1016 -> 4.51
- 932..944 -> 2.97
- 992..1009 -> 5.36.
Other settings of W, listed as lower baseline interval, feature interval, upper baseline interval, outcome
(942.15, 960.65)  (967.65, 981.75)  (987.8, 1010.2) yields 1.75 kPa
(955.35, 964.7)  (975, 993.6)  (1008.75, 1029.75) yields 2.13 kPa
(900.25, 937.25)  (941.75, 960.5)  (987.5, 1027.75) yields 3.46 kPa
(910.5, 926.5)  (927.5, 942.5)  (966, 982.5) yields 4.25 kPa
